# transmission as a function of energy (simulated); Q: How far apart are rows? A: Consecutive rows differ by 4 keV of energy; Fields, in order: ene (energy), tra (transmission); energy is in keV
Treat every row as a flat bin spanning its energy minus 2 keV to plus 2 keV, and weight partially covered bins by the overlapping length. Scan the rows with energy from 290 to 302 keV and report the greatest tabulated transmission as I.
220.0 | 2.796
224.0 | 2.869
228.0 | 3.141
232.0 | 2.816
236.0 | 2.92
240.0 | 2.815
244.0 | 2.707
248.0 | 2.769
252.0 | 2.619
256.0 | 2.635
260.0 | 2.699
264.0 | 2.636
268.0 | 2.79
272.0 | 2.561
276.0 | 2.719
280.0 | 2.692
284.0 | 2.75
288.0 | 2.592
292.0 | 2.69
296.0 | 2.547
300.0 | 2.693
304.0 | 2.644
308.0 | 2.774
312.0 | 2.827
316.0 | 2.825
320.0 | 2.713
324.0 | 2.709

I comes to 2.693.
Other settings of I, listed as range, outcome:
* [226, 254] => 3.141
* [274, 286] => 2.75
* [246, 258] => 2.769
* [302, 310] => 2.774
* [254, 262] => 2.699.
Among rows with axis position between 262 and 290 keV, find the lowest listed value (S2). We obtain 2.561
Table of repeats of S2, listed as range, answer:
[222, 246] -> 2.707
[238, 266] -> 2.619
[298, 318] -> 2.644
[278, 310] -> 2.547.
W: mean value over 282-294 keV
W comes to 2.68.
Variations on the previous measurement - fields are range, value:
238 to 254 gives 2.73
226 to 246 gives 2.88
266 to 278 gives 2.69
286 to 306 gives 2.63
